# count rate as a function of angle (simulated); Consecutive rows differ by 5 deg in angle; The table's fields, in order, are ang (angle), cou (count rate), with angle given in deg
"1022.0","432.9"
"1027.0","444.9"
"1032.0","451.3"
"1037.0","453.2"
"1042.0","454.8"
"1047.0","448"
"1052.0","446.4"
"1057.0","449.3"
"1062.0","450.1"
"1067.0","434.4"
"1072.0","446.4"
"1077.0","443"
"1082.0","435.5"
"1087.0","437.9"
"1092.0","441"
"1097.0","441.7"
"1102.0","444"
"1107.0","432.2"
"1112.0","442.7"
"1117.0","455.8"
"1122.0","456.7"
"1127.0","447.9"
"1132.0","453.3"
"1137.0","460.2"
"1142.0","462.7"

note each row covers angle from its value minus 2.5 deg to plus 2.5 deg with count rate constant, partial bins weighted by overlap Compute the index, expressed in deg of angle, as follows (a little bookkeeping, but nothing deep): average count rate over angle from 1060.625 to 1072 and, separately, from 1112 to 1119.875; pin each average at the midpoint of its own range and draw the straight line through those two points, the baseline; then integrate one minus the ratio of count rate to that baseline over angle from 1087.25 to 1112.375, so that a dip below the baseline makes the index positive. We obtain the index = 0.5 deg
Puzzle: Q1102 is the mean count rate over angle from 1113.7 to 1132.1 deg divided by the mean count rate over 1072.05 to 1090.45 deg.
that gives 1.03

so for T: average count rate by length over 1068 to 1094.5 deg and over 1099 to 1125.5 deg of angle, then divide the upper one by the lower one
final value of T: 1.01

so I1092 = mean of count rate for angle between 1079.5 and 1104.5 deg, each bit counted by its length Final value 440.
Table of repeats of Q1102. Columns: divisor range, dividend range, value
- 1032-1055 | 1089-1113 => 0.98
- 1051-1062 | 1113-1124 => 1.01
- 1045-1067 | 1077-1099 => 0.98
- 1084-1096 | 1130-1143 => 1.04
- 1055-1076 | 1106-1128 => 1.01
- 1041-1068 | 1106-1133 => 1.00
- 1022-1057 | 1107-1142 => 1.01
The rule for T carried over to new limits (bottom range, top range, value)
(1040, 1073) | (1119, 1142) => 1.02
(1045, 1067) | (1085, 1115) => 0.99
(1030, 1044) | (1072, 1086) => 0.97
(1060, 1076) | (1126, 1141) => 1.03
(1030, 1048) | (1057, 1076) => 0.98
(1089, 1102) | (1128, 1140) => 1.03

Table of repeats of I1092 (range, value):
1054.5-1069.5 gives 445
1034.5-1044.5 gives 454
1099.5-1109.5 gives 438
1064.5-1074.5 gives 440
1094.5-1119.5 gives 443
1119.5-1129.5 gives 452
